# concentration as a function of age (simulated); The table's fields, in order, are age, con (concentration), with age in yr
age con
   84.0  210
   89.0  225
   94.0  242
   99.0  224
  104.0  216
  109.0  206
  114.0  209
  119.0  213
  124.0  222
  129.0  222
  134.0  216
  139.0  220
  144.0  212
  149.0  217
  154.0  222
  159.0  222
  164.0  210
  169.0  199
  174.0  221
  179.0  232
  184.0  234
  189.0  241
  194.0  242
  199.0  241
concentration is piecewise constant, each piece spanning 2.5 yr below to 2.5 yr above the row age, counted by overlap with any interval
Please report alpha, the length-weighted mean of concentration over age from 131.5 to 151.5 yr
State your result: 216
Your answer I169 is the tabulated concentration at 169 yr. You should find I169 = 199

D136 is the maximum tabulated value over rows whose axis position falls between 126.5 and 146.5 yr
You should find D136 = 222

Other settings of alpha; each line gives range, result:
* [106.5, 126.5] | 212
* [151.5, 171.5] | 213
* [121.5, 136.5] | 220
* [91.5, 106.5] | 227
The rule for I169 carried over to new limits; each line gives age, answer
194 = 242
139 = 220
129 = 222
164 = 210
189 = 241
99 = 224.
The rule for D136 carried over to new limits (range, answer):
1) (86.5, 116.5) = 242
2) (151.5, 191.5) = 241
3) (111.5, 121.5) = 213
